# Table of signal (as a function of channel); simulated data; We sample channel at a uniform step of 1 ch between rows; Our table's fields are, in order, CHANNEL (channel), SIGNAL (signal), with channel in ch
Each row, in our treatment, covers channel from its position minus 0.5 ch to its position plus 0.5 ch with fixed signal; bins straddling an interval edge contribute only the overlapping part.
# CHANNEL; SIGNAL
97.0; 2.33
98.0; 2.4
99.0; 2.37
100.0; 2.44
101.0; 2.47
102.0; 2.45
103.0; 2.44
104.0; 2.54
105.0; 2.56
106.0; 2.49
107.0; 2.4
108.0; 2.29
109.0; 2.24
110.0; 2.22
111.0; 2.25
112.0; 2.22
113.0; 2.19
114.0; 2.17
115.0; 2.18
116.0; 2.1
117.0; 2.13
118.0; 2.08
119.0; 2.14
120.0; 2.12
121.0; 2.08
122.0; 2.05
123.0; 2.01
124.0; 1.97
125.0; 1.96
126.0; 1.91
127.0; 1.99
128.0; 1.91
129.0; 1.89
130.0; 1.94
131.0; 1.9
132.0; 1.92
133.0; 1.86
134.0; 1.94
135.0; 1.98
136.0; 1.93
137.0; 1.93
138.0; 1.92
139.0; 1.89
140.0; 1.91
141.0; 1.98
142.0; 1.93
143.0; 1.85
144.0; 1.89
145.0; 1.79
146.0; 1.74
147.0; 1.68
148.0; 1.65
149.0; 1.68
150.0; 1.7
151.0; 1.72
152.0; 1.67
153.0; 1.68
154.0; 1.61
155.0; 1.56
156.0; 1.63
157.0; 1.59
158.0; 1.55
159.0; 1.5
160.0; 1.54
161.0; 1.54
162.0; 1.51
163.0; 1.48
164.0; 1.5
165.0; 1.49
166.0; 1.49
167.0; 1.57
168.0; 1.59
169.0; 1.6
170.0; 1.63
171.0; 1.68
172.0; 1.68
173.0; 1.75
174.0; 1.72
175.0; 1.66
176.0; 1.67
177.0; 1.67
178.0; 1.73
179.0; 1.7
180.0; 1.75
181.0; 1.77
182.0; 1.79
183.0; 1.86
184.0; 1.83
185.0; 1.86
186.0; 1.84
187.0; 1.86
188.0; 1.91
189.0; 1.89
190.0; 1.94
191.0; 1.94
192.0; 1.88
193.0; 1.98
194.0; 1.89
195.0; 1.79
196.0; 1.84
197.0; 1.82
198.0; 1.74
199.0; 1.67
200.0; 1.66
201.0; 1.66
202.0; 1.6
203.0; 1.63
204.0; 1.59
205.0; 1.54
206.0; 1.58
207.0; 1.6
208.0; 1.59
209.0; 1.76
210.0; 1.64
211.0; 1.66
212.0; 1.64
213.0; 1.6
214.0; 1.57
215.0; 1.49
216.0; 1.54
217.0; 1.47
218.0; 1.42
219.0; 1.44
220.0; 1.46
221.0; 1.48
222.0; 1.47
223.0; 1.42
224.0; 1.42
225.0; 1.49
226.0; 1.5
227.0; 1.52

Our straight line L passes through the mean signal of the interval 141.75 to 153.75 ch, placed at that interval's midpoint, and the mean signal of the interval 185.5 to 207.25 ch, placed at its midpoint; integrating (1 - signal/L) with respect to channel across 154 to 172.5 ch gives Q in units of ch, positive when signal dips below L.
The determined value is 2.0 ch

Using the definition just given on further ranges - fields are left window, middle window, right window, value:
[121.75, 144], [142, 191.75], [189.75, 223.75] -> 2.8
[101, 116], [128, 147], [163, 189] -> 1.5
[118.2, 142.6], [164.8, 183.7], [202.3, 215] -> 0.9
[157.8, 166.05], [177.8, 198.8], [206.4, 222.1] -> -4.2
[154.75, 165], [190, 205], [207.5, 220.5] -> -2.0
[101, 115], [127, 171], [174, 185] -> 6.0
